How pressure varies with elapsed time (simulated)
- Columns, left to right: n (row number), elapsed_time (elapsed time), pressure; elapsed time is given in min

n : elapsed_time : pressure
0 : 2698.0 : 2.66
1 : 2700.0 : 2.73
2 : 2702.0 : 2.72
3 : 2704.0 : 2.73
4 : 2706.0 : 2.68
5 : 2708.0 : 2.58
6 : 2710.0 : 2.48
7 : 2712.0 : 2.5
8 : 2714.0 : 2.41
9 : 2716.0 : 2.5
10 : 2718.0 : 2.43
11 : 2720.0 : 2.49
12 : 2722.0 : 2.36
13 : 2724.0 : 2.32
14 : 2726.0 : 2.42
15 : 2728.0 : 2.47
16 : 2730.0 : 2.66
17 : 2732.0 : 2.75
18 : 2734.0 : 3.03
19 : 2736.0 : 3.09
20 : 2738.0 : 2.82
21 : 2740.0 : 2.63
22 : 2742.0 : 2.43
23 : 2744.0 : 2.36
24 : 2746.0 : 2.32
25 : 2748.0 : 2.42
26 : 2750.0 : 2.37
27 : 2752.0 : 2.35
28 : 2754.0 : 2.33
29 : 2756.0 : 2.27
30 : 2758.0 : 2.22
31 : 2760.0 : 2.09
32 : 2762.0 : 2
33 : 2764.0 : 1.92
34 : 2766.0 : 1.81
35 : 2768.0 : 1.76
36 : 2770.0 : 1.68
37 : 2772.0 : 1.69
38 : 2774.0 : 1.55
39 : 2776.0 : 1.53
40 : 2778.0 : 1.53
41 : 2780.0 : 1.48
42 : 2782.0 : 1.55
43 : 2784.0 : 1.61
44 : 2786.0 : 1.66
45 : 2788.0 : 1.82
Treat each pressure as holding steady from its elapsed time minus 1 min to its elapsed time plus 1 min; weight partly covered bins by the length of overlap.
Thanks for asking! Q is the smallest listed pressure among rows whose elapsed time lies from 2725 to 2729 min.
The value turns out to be 2.42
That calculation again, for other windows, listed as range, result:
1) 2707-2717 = 2.41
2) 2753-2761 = 2.09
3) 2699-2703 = 2.72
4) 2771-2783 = 1.48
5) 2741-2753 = 2.32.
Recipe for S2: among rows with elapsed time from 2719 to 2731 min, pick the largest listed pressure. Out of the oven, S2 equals 2.66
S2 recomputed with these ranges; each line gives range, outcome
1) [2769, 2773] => 1.69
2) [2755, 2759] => 2.27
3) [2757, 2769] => 2.22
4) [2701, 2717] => 2.73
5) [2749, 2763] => 2.37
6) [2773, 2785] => 1.61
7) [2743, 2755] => 2.42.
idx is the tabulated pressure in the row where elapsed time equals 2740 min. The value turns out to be 2.63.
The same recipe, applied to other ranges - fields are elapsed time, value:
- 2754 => 2.33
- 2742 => 2.43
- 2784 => 1.61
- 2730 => 2.66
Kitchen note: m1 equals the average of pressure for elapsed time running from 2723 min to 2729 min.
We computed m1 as 2.4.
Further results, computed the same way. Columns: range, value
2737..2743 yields 2.63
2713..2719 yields 2.45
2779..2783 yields 1.52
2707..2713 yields 2.52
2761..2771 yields 1.83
